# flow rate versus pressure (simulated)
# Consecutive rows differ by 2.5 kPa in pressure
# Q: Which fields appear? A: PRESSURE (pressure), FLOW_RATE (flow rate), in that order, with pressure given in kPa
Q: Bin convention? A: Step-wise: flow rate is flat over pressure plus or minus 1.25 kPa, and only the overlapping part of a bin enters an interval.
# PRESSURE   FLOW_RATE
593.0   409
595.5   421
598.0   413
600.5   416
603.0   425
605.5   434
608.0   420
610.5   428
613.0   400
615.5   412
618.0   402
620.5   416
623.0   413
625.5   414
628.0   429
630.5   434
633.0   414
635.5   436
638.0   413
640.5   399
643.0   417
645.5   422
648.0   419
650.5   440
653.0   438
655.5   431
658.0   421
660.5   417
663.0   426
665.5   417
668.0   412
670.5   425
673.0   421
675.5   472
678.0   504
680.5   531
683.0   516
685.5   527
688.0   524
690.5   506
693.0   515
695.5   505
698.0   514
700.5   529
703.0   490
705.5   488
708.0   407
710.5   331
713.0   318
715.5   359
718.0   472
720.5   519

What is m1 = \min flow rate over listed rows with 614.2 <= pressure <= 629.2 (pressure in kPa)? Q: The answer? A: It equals 402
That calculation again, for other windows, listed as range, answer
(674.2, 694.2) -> 472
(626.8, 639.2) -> 413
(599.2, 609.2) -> 416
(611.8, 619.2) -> 400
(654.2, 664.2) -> 417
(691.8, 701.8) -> 505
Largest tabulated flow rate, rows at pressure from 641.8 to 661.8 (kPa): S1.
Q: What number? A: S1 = 440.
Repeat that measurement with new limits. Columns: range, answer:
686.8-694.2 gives 524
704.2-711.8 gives 488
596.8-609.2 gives 434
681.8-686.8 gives 527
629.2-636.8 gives 436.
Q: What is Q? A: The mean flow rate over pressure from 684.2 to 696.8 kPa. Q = 515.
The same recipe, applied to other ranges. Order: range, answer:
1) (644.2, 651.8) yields 427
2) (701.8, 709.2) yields 462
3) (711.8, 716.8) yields 340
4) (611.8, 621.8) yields 408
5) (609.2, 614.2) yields 414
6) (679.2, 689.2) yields 524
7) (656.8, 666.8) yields 420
